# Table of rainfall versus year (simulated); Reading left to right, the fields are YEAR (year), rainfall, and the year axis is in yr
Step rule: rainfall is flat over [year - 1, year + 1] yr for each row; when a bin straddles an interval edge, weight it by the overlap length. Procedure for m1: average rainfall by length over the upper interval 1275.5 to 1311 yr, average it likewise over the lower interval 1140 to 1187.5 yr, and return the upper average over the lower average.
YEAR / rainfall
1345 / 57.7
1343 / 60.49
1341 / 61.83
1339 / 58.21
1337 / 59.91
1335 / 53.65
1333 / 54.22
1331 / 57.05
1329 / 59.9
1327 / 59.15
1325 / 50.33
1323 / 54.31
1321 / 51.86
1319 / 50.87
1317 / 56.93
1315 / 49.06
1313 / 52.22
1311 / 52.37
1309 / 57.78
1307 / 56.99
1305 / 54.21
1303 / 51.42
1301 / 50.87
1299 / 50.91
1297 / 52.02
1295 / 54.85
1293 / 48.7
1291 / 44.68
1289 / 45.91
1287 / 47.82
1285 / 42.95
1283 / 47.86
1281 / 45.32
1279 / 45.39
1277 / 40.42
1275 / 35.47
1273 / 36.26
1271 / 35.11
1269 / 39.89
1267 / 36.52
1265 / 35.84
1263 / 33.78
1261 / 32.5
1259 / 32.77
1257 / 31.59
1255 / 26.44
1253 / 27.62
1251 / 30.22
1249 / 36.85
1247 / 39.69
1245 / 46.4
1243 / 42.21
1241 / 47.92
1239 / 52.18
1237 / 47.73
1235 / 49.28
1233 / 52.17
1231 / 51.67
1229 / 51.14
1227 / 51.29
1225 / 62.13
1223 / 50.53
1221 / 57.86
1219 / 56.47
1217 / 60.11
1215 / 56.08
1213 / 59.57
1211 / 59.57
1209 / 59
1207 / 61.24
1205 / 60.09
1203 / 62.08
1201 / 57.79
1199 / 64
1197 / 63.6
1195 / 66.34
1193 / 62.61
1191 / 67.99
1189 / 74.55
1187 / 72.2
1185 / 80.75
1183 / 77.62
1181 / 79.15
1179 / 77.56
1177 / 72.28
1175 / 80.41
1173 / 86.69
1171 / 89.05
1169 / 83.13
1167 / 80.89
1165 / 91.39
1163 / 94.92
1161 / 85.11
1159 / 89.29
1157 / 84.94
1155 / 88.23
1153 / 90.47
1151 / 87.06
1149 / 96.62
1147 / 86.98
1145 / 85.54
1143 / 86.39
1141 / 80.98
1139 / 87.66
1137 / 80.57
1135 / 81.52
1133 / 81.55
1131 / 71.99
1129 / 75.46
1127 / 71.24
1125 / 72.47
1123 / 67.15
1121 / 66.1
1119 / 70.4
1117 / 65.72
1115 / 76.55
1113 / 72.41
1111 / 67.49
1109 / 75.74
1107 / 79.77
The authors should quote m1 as 0.58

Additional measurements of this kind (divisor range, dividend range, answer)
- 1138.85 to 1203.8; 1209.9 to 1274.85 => 0.56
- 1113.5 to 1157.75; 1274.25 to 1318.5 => 0.62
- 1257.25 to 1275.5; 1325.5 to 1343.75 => 1.65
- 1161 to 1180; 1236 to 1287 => 0.46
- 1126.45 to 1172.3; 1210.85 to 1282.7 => 0.52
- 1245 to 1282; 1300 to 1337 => 1.51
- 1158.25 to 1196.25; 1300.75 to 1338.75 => 0.69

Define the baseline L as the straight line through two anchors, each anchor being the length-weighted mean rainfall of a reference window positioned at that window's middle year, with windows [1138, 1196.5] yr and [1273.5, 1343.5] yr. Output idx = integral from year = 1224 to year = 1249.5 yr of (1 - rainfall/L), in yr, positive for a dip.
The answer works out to 7.0 yr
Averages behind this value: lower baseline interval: 82.1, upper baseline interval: 51.7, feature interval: 48.7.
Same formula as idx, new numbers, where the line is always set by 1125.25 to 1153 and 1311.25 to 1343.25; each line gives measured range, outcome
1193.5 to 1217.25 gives 4.0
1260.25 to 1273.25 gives 5.8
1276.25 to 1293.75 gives 4.6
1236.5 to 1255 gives 7.4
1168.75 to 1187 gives -0.7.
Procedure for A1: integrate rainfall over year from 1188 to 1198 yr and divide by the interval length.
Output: 67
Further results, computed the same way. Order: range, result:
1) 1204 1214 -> 59.9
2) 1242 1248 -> 42.8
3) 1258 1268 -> 34.3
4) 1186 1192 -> 71.6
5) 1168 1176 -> 84.8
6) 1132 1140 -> 82.8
